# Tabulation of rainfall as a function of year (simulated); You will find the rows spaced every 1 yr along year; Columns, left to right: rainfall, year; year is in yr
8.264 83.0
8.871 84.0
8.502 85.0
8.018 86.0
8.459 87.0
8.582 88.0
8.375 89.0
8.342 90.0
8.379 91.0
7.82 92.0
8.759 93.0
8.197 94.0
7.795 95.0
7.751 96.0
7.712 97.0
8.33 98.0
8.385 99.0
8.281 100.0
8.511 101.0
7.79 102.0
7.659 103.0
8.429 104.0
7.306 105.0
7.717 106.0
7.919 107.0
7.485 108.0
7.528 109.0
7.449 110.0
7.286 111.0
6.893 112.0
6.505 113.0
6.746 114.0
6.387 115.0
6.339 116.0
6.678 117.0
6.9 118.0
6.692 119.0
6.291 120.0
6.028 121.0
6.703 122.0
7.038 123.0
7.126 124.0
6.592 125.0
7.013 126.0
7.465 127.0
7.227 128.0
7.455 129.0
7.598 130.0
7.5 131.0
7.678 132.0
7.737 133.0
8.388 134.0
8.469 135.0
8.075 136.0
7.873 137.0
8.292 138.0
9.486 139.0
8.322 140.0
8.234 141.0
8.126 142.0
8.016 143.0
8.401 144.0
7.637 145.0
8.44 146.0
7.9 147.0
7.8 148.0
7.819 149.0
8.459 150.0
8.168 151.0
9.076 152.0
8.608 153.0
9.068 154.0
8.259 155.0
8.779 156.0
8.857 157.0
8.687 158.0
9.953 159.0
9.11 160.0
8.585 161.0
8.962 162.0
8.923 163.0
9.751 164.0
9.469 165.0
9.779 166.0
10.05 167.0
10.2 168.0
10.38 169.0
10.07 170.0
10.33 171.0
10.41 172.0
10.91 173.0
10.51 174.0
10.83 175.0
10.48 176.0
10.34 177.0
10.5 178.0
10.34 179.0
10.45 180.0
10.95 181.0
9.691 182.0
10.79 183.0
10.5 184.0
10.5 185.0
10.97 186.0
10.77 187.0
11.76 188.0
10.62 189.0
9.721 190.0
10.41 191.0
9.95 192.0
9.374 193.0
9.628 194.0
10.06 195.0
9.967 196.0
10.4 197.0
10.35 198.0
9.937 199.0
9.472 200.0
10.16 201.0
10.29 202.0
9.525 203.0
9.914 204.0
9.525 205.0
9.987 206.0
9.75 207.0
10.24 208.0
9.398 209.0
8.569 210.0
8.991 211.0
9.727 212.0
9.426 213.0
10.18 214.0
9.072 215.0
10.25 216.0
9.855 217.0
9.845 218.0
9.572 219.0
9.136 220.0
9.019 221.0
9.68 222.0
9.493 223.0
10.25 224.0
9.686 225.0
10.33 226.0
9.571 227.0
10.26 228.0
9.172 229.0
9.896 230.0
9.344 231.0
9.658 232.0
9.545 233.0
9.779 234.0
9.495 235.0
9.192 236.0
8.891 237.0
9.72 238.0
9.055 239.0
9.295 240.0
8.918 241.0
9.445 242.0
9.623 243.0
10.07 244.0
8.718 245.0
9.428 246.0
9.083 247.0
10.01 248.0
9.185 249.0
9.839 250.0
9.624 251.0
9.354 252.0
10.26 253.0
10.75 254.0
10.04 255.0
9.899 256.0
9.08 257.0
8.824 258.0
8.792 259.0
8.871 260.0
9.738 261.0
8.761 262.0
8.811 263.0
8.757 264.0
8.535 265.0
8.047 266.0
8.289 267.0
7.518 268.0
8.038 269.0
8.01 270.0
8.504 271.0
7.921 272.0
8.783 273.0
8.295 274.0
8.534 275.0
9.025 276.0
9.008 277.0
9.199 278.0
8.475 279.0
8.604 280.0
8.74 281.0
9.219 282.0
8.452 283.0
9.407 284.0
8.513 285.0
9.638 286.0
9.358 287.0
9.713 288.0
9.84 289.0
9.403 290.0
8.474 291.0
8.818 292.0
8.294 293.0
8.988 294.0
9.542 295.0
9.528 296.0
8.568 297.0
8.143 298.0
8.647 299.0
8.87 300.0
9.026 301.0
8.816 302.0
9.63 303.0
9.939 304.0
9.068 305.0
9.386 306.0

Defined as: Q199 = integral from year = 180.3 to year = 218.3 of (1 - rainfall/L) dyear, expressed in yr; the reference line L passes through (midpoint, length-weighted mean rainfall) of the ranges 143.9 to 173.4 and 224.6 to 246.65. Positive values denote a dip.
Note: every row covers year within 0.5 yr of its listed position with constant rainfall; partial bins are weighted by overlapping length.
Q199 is -2.89 yr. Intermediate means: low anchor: 9.1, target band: 10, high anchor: 9.5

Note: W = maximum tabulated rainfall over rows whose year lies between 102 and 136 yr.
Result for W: 8.469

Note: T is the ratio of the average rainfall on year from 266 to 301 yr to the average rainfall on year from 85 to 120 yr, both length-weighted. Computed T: 1.14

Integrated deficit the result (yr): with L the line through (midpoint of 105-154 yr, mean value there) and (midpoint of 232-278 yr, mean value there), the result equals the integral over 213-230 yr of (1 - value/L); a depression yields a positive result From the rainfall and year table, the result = -2.0 yr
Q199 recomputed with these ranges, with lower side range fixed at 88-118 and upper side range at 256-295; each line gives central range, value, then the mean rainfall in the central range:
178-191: -3.8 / 10.6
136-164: -1.9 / 8.53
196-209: -2.5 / 9.94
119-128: 1.2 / 6.8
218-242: -2.9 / 9.53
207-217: -1.4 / 9.57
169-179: -2.9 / 10.5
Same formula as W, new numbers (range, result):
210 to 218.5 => 10.25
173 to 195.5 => 11.76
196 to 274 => 10.75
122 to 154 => 9.486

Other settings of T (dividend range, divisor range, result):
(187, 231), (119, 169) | 1.19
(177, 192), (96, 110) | 1.33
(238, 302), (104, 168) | 1.14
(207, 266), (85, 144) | 1.23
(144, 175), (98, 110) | 1.16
